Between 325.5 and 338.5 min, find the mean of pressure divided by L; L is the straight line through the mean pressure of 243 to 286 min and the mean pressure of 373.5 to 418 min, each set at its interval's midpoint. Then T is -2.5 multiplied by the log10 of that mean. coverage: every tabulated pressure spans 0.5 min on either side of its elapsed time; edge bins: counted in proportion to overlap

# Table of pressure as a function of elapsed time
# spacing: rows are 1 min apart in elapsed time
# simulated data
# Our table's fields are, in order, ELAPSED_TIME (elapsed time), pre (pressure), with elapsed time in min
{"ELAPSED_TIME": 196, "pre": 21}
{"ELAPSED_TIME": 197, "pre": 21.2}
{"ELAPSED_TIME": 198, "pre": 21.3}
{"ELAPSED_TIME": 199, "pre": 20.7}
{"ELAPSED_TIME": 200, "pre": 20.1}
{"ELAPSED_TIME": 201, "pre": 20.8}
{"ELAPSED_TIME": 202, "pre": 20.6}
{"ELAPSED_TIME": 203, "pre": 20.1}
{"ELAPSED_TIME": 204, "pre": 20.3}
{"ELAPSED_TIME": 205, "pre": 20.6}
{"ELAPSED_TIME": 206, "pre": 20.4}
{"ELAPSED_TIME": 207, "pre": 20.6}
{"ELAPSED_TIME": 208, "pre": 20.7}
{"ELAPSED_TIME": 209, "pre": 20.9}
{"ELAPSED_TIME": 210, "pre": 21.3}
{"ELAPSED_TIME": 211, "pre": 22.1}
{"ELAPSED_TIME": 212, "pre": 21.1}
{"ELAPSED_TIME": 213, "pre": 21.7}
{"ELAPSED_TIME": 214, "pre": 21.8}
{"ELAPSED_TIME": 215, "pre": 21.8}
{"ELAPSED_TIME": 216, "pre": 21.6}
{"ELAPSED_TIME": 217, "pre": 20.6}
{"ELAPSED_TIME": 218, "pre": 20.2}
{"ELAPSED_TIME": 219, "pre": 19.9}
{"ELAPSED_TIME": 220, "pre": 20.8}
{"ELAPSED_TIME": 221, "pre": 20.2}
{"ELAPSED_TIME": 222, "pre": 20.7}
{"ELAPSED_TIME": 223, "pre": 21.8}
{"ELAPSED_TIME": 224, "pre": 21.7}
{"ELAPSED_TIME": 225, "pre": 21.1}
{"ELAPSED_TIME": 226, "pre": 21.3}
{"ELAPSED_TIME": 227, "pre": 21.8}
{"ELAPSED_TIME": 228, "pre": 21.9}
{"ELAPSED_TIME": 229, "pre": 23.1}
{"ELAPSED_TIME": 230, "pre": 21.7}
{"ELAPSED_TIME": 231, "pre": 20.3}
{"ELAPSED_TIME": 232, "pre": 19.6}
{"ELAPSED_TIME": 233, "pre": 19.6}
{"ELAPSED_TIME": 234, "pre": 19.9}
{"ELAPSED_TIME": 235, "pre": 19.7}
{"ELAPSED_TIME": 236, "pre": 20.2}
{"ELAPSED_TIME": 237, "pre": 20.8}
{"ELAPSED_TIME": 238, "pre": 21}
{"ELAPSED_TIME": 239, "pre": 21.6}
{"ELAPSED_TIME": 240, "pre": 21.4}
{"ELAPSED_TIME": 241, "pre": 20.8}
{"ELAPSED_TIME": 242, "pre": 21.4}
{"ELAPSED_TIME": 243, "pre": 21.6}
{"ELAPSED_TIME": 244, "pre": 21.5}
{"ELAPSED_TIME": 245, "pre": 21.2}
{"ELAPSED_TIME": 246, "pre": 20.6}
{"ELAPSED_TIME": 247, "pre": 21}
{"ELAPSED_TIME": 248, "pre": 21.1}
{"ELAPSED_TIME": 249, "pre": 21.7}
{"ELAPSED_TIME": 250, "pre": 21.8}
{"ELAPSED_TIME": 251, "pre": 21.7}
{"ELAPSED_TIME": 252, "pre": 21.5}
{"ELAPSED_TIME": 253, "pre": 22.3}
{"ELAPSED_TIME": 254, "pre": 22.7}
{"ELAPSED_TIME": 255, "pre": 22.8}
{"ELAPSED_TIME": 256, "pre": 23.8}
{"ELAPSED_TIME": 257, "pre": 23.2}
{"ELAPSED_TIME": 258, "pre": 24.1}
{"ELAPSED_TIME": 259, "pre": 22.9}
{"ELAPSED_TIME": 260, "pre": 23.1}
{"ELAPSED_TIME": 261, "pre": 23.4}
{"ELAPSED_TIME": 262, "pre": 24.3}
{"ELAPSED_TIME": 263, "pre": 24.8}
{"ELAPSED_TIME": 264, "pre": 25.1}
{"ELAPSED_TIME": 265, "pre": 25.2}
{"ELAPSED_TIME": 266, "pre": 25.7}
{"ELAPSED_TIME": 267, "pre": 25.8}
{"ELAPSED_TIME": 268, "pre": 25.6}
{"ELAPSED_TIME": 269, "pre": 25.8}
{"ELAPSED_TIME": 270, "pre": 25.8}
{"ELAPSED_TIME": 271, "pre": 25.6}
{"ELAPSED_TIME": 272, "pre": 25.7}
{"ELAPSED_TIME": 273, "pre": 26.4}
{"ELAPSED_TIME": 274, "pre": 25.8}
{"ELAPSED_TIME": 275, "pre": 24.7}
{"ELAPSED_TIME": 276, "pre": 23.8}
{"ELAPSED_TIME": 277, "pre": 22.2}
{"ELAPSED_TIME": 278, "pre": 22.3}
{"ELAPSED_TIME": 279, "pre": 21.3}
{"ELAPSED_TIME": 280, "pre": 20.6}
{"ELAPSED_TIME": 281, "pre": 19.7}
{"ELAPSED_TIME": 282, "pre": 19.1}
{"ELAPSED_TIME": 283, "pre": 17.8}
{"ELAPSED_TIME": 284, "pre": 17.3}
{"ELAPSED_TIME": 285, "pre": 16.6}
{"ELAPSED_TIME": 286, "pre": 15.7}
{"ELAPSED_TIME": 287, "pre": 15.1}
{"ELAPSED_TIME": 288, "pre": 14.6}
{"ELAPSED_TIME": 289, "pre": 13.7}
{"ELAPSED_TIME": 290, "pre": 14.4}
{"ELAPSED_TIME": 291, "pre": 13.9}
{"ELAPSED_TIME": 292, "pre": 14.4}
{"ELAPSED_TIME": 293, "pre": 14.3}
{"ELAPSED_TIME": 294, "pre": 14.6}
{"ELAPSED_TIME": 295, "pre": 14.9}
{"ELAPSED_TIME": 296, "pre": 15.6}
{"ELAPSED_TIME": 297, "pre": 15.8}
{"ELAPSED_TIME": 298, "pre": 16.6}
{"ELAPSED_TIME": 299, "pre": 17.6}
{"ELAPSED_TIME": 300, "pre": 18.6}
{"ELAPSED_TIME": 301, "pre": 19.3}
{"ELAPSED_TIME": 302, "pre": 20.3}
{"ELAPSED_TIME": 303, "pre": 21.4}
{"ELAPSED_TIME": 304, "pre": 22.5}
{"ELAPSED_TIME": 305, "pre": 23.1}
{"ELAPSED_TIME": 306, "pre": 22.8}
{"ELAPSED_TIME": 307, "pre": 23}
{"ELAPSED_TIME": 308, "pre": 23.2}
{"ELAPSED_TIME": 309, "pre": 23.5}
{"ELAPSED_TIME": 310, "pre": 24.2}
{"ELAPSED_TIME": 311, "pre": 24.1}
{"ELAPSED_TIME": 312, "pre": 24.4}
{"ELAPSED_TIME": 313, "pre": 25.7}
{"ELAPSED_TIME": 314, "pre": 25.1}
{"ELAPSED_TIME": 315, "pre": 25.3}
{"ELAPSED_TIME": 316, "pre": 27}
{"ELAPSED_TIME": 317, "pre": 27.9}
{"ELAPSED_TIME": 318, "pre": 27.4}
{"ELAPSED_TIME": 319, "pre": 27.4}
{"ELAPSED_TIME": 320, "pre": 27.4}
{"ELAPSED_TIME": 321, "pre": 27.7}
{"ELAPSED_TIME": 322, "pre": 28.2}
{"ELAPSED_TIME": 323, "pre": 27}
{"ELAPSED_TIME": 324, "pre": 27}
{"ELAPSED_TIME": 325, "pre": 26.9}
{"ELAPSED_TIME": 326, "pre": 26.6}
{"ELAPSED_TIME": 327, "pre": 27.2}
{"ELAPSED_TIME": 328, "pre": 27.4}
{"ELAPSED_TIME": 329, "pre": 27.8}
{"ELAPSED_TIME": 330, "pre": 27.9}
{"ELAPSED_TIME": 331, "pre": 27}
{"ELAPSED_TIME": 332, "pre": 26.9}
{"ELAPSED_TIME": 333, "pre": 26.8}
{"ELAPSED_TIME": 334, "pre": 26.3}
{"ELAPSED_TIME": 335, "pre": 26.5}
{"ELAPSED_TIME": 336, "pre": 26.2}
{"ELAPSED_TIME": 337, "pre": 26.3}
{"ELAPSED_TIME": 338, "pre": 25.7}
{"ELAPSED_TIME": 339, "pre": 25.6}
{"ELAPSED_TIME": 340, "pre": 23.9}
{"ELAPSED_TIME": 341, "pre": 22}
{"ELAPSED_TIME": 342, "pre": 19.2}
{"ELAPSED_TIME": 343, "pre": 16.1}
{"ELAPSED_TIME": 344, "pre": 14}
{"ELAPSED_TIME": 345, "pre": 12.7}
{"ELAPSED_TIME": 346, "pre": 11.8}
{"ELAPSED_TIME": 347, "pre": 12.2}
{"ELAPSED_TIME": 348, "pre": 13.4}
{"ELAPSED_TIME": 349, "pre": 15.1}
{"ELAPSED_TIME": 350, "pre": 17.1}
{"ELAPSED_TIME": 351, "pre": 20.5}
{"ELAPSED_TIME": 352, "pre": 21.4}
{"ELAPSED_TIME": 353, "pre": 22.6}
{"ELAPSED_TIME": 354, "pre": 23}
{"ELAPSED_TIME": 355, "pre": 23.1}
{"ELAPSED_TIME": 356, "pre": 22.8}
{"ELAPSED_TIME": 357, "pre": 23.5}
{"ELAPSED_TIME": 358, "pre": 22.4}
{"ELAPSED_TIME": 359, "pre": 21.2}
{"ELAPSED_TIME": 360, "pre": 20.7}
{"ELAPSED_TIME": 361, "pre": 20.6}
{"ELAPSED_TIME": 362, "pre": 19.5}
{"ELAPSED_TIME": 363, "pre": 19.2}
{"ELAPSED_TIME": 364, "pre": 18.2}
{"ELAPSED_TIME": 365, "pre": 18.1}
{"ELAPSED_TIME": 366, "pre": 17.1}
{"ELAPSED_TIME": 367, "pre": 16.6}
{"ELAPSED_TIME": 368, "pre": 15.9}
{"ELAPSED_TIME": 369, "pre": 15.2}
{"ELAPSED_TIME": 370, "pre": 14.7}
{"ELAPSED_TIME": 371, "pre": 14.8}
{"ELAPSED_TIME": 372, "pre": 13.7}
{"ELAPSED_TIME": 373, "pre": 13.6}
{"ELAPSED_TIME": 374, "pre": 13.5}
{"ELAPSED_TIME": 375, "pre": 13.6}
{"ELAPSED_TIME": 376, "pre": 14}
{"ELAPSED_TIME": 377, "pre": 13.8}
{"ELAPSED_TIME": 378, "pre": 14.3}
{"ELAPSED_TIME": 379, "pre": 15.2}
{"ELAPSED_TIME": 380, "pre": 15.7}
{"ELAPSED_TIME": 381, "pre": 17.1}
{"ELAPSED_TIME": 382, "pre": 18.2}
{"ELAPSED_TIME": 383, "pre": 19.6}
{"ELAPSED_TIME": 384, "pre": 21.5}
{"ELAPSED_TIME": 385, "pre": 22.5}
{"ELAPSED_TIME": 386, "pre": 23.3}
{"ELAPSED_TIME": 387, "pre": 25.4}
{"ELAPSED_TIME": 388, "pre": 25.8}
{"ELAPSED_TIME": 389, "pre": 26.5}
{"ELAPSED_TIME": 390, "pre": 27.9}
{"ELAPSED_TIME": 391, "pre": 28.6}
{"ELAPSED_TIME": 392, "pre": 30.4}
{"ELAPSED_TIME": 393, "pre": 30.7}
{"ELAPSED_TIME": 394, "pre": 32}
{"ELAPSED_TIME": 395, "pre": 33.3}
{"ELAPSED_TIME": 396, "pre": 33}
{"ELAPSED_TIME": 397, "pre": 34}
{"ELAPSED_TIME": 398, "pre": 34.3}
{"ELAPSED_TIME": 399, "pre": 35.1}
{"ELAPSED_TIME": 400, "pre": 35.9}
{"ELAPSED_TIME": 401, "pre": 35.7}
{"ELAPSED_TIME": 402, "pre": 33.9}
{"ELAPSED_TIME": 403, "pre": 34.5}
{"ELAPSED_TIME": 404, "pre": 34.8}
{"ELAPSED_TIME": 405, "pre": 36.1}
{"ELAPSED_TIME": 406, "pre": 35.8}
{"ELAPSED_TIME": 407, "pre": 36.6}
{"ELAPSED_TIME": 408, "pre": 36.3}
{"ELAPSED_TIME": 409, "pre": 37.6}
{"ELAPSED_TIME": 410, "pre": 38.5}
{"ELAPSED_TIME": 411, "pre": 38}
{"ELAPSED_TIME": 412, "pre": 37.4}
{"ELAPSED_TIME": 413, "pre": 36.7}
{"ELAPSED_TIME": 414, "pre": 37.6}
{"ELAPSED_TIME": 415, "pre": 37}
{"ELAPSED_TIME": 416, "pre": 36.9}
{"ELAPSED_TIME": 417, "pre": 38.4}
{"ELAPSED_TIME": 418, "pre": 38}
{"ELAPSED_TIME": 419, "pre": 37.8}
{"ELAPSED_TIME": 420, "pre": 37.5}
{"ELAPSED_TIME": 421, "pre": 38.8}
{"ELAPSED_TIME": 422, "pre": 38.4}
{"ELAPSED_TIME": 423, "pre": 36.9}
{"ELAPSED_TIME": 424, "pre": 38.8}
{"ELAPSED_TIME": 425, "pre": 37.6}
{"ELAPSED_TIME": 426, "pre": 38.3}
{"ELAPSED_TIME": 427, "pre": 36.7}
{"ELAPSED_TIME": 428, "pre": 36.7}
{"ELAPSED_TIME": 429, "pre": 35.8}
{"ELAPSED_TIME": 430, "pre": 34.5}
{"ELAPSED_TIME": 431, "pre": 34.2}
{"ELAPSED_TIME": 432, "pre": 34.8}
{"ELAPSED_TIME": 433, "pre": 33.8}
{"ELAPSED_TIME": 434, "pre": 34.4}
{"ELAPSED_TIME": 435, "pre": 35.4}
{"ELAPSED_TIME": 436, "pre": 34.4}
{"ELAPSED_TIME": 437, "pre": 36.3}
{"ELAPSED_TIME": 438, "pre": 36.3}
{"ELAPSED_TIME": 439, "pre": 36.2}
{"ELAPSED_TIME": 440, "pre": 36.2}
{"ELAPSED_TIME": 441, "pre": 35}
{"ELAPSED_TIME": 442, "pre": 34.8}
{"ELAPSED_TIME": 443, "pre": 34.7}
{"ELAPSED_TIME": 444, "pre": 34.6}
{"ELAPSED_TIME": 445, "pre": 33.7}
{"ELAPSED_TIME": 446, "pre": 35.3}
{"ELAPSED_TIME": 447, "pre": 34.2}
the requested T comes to -0.03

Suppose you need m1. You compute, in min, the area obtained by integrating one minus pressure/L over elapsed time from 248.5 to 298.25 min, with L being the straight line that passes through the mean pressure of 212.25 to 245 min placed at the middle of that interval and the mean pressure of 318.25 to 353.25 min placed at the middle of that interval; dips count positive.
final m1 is 2.1 min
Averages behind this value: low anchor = 21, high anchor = 23.1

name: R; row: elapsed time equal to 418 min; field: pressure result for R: 38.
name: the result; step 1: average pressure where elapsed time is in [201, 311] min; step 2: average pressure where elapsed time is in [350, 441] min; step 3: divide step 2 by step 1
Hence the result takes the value 1.35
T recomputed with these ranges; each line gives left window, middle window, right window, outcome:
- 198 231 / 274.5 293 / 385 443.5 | 0.38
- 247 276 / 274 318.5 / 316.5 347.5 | 0.19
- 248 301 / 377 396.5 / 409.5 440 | 0.34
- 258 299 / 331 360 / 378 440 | 0.26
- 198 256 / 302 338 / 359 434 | -0.03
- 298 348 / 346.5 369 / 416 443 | 0.40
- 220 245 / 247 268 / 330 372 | -0.12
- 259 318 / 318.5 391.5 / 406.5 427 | 0.36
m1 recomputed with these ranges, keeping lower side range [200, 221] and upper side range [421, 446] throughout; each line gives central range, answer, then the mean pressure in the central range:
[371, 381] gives 5.5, 14.3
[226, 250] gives 1.7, 21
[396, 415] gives -1.1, 36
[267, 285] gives 1.7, 22.8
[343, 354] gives 5.0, 16.4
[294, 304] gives 3.3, 17.9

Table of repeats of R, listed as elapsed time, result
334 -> 26.3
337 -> 26.3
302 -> 20.3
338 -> 25.7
